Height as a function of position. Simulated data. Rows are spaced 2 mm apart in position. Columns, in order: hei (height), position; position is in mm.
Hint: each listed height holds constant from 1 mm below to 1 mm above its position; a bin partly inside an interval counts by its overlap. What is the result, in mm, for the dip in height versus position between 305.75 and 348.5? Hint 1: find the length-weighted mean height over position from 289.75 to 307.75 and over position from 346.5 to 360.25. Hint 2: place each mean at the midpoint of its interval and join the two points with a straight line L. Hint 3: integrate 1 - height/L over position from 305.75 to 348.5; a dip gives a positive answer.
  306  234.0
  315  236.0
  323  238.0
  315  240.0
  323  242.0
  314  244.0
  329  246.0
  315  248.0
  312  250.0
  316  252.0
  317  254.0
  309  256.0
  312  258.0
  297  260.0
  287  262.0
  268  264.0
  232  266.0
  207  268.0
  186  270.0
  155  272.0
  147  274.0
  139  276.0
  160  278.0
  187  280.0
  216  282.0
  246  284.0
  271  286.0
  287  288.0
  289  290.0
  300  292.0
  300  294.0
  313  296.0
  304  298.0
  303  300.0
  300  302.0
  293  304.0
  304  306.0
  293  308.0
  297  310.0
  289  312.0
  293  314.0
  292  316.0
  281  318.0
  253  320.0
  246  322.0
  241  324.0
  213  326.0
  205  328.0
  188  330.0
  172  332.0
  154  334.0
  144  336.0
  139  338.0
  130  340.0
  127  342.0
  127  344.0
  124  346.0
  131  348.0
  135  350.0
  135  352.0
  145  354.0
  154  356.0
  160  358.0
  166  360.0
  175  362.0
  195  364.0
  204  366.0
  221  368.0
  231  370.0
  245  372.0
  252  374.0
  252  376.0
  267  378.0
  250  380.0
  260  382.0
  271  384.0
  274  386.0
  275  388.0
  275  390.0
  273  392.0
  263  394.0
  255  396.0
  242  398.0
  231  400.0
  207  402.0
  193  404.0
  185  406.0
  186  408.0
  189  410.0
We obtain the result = 2.8 mm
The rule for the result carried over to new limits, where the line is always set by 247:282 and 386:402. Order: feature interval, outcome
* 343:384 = 9.8 mm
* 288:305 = -3.7 mm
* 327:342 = 5.5 mm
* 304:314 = -1.9 mm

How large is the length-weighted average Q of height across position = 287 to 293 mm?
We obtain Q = 292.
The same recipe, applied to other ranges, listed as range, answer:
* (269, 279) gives 157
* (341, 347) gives 126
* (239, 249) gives 319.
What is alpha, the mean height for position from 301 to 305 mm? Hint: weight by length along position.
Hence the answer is 296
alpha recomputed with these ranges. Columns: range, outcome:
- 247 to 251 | 314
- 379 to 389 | 266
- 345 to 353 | 131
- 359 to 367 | 185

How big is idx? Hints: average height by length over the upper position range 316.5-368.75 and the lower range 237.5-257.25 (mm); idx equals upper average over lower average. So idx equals 0.56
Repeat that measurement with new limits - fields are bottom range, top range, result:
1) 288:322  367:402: 0.87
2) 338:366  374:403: 1.73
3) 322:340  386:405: 1.35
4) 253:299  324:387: 0.76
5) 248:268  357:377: 0.72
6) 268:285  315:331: 1.32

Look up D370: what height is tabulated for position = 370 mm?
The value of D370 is 231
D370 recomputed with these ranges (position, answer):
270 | 186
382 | 260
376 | 252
